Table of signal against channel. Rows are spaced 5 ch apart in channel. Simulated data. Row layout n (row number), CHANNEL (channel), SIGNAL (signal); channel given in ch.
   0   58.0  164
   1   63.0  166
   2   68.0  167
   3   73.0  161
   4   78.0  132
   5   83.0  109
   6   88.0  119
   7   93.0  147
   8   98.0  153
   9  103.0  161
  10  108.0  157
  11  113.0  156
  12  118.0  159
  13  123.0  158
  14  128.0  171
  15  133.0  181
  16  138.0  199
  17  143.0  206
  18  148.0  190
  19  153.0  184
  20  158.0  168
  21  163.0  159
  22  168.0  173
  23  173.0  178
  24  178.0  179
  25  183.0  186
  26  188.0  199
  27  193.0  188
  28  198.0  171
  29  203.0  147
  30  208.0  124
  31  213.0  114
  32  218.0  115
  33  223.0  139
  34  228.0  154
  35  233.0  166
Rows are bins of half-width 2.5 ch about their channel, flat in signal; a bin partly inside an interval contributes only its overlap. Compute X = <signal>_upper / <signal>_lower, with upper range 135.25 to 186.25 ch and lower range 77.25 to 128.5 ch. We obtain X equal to 1.24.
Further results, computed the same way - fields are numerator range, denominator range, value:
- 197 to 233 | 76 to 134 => 0.92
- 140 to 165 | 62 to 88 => 1.27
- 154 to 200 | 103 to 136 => 1.09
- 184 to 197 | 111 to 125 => 1.20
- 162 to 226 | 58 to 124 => 1.06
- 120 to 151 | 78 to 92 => 1.52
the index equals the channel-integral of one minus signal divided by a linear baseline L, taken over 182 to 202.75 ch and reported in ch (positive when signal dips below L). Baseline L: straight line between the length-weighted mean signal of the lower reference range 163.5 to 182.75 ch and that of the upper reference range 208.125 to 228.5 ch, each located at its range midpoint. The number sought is -3.5 ch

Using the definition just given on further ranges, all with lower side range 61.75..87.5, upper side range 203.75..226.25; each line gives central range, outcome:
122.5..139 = -4.94 ch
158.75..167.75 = -2.15 ch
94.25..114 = -2.27 ch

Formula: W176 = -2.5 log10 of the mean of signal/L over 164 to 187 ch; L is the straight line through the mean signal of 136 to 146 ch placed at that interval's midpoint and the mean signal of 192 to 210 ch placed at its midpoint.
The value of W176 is -0.02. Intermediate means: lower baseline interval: 202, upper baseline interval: 156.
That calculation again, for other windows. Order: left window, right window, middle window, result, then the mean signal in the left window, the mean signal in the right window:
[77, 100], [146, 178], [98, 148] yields -0.13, 132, 175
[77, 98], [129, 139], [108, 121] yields 0.03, 130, 186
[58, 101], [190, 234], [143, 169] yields -0.21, 146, 146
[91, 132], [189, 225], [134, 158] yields -0.24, 159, 145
